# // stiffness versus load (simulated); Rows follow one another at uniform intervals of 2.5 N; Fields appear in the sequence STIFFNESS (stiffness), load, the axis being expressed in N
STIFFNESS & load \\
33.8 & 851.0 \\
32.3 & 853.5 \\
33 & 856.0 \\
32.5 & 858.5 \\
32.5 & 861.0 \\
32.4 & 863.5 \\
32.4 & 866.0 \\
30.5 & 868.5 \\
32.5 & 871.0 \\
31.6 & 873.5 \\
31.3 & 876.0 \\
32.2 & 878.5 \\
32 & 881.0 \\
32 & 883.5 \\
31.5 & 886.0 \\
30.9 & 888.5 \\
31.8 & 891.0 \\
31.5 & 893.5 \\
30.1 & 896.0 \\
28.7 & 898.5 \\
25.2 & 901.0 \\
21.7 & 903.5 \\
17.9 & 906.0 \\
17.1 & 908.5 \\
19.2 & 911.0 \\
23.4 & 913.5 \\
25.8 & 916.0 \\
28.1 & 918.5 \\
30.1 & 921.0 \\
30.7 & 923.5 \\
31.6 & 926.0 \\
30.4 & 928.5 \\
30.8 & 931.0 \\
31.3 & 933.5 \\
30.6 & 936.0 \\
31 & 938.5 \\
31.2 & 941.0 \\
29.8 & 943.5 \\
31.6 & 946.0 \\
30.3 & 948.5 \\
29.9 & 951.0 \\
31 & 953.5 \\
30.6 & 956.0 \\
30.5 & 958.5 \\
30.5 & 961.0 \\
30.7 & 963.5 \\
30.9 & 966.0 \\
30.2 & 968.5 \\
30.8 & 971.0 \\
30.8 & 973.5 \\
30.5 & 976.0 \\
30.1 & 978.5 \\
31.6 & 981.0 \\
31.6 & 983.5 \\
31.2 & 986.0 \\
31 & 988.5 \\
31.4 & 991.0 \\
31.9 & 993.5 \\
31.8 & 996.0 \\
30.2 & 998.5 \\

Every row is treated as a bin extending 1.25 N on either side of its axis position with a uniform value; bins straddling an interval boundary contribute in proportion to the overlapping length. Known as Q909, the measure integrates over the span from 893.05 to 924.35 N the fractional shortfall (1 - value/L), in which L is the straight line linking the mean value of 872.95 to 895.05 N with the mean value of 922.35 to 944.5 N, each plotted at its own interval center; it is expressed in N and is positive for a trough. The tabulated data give 6.1 N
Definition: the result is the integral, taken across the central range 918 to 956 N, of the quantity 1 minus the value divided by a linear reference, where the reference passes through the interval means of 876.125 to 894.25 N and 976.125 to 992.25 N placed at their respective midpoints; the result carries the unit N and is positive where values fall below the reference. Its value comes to 0.9 N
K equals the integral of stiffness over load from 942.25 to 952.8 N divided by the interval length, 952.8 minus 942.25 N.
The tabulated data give 30.4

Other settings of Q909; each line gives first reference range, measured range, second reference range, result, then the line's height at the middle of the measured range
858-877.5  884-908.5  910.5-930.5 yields 2.1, 29.7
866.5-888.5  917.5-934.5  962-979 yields 0.4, 31.1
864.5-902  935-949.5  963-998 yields 0.1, 31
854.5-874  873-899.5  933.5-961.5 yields 0.5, 31.8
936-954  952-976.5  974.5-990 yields 0.2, 30.8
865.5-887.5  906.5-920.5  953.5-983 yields 3.8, 31.3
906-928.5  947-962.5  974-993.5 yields -1.0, 28.7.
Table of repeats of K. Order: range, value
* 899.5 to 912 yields 20.4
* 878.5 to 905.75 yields 29.2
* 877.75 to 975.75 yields 29.1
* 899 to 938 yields 26.4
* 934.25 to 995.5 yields 30.8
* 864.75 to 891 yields 31.7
